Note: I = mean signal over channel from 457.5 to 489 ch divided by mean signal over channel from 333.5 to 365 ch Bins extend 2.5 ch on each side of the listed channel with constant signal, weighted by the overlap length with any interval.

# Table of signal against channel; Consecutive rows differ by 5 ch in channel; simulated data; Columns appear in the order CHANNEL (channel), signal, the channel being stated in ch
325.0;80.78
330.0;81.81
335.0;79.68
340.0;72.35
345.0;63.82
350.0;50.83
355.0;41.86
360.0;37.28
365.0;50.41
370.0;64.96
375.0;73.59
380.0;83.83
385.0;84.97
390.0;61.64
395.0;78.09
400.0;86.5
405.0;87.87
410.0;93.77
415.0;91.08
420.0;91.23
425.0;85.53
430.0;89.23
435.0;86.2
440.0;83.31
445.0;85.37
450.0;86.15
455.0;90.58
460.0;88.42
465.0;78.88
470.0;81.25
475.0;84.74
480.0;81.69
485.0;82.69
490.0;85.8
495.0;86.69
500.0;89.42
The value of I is 1.47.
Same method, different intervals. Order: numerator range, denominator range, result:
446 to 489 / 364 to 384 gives 1.19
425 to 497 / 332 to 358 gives 1.38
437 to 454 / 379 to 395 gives 1.12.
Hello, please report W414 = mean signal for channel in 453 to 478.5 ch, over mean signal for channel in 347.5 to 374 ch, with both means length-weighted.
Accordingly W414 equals 1.7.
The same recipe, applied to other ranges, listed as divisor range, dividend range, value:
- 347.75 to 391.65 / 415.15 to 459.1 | 1.43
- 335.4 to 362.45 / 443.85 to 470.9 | 1.54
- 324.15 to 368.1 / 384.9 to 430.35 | 1.38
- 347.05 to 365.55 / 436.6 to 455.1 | 1.91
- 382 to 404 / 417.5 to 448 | 1.10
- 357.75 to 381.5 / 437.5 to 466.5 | 1.40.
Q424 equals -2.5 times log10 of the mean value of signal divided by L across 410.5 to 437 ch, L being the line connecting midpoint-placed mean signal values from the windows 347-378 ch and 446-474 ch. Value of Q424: -0.21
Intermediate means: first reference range 53.8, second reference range 85.1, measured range 89.1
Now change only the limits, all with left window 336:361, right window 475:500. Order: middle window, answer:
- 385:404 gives -0.19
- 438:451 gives -0.12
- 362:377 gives -0.03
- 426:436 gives -0.20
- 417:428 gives -0.24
